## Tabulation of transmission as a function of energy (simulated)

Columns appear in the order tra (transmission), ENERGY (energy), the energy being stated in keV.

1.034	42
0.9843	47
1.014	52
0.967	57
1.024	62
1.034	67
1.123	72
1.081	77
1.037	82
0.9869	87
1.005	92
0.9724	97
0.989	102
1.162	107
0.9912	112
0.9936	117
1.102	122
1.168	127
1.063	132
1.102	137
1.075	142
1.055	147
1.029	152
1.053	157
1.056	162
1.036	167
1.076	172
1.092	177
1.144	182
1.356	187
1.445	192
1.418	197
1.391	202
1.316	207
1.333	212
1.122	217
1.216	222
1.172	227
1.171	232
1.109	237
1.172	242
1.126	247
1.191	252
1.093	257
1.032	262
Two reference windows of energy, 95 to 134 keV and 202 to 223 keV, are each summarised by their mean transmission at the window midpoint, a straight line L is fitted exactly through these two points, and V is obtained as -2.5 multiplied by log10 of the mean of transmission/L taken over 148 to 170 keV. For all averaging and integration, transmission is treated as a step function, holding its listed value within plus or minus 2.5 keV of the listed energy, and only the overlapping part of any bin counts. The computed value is 0.11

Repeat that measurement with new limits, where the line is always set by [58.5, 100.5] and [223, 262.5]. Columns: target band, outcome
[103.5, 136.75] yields -0.02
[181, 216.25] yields -0.20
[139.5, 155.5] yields 0.02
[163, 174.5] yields 0.04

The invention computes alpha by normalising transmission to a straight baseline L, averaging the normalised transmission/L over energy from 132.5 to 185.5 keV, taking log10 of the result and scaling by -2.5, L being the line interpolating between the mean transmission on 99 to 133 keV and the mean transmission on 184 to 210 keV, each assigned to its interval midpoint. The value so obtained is 0.14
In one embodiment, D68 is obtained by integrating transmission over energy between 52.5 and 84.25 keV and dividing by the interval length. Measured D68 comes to 1.04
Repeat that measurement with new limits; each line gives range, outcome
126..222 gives 1.18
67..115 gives 1.04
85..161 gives 1.05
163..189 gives 1.13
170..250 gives 1.23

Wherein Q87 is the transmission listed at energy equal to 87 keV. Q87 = 0.9869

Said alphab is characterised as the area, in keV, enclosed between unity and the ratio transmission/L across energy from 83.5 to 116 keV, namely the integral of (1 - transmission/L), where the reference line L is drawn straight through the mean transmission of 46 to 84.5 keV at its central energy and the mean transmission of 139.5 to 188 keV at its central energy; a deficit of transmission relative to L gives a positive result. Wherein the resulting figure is 1.13 keV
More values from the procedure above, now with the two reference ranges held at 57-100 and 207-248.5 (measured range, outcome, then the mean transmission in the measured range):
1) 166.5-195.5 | -1.8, 1.21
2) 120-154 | 0.2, 1.09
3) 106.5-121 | 0.4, 1.04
